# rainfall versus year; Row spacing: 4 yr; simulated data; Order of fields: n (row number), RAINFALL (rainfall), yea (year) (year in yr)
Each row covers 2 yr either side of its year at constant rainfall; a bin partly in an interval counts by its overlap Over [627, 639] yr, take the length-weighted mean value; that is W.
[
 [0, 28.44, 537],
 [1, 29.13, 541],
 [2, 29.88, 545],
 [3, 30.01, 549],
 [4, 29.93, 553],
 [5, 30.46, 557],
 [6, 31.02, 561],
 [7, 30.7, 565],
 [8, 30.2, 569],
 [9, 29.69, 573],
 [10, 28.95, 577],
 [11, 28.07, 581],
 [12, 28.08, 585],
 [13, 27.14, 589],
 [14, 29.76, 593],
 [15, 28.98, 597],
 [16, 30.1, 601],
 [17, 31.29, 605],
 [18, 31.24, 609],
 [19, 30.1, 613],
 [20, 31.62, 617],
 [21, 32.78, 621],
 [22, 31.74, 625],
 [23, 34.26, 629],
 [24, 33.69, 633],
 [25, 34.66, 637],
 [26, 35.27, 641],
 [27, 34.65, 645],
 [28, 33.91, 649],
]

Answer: 34.2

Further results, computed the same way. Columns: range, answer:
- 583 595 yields 28.3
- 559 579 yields 30.1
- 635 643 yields 35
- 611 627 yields 31.6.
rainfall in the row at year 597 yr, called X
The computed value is 28.98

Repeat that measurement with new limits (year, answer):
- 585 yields 28.08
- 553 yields 29.93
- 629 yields 34.26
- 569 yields 30.2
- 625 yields 31.74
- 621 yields 32.78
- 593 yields 29.76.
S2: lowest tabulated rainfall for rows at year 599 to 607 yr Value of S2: 30.1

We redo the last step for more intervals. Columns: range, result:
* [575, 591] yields 27.14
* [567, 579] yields 28.95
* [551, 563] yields 29.93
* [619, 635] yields 31.74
